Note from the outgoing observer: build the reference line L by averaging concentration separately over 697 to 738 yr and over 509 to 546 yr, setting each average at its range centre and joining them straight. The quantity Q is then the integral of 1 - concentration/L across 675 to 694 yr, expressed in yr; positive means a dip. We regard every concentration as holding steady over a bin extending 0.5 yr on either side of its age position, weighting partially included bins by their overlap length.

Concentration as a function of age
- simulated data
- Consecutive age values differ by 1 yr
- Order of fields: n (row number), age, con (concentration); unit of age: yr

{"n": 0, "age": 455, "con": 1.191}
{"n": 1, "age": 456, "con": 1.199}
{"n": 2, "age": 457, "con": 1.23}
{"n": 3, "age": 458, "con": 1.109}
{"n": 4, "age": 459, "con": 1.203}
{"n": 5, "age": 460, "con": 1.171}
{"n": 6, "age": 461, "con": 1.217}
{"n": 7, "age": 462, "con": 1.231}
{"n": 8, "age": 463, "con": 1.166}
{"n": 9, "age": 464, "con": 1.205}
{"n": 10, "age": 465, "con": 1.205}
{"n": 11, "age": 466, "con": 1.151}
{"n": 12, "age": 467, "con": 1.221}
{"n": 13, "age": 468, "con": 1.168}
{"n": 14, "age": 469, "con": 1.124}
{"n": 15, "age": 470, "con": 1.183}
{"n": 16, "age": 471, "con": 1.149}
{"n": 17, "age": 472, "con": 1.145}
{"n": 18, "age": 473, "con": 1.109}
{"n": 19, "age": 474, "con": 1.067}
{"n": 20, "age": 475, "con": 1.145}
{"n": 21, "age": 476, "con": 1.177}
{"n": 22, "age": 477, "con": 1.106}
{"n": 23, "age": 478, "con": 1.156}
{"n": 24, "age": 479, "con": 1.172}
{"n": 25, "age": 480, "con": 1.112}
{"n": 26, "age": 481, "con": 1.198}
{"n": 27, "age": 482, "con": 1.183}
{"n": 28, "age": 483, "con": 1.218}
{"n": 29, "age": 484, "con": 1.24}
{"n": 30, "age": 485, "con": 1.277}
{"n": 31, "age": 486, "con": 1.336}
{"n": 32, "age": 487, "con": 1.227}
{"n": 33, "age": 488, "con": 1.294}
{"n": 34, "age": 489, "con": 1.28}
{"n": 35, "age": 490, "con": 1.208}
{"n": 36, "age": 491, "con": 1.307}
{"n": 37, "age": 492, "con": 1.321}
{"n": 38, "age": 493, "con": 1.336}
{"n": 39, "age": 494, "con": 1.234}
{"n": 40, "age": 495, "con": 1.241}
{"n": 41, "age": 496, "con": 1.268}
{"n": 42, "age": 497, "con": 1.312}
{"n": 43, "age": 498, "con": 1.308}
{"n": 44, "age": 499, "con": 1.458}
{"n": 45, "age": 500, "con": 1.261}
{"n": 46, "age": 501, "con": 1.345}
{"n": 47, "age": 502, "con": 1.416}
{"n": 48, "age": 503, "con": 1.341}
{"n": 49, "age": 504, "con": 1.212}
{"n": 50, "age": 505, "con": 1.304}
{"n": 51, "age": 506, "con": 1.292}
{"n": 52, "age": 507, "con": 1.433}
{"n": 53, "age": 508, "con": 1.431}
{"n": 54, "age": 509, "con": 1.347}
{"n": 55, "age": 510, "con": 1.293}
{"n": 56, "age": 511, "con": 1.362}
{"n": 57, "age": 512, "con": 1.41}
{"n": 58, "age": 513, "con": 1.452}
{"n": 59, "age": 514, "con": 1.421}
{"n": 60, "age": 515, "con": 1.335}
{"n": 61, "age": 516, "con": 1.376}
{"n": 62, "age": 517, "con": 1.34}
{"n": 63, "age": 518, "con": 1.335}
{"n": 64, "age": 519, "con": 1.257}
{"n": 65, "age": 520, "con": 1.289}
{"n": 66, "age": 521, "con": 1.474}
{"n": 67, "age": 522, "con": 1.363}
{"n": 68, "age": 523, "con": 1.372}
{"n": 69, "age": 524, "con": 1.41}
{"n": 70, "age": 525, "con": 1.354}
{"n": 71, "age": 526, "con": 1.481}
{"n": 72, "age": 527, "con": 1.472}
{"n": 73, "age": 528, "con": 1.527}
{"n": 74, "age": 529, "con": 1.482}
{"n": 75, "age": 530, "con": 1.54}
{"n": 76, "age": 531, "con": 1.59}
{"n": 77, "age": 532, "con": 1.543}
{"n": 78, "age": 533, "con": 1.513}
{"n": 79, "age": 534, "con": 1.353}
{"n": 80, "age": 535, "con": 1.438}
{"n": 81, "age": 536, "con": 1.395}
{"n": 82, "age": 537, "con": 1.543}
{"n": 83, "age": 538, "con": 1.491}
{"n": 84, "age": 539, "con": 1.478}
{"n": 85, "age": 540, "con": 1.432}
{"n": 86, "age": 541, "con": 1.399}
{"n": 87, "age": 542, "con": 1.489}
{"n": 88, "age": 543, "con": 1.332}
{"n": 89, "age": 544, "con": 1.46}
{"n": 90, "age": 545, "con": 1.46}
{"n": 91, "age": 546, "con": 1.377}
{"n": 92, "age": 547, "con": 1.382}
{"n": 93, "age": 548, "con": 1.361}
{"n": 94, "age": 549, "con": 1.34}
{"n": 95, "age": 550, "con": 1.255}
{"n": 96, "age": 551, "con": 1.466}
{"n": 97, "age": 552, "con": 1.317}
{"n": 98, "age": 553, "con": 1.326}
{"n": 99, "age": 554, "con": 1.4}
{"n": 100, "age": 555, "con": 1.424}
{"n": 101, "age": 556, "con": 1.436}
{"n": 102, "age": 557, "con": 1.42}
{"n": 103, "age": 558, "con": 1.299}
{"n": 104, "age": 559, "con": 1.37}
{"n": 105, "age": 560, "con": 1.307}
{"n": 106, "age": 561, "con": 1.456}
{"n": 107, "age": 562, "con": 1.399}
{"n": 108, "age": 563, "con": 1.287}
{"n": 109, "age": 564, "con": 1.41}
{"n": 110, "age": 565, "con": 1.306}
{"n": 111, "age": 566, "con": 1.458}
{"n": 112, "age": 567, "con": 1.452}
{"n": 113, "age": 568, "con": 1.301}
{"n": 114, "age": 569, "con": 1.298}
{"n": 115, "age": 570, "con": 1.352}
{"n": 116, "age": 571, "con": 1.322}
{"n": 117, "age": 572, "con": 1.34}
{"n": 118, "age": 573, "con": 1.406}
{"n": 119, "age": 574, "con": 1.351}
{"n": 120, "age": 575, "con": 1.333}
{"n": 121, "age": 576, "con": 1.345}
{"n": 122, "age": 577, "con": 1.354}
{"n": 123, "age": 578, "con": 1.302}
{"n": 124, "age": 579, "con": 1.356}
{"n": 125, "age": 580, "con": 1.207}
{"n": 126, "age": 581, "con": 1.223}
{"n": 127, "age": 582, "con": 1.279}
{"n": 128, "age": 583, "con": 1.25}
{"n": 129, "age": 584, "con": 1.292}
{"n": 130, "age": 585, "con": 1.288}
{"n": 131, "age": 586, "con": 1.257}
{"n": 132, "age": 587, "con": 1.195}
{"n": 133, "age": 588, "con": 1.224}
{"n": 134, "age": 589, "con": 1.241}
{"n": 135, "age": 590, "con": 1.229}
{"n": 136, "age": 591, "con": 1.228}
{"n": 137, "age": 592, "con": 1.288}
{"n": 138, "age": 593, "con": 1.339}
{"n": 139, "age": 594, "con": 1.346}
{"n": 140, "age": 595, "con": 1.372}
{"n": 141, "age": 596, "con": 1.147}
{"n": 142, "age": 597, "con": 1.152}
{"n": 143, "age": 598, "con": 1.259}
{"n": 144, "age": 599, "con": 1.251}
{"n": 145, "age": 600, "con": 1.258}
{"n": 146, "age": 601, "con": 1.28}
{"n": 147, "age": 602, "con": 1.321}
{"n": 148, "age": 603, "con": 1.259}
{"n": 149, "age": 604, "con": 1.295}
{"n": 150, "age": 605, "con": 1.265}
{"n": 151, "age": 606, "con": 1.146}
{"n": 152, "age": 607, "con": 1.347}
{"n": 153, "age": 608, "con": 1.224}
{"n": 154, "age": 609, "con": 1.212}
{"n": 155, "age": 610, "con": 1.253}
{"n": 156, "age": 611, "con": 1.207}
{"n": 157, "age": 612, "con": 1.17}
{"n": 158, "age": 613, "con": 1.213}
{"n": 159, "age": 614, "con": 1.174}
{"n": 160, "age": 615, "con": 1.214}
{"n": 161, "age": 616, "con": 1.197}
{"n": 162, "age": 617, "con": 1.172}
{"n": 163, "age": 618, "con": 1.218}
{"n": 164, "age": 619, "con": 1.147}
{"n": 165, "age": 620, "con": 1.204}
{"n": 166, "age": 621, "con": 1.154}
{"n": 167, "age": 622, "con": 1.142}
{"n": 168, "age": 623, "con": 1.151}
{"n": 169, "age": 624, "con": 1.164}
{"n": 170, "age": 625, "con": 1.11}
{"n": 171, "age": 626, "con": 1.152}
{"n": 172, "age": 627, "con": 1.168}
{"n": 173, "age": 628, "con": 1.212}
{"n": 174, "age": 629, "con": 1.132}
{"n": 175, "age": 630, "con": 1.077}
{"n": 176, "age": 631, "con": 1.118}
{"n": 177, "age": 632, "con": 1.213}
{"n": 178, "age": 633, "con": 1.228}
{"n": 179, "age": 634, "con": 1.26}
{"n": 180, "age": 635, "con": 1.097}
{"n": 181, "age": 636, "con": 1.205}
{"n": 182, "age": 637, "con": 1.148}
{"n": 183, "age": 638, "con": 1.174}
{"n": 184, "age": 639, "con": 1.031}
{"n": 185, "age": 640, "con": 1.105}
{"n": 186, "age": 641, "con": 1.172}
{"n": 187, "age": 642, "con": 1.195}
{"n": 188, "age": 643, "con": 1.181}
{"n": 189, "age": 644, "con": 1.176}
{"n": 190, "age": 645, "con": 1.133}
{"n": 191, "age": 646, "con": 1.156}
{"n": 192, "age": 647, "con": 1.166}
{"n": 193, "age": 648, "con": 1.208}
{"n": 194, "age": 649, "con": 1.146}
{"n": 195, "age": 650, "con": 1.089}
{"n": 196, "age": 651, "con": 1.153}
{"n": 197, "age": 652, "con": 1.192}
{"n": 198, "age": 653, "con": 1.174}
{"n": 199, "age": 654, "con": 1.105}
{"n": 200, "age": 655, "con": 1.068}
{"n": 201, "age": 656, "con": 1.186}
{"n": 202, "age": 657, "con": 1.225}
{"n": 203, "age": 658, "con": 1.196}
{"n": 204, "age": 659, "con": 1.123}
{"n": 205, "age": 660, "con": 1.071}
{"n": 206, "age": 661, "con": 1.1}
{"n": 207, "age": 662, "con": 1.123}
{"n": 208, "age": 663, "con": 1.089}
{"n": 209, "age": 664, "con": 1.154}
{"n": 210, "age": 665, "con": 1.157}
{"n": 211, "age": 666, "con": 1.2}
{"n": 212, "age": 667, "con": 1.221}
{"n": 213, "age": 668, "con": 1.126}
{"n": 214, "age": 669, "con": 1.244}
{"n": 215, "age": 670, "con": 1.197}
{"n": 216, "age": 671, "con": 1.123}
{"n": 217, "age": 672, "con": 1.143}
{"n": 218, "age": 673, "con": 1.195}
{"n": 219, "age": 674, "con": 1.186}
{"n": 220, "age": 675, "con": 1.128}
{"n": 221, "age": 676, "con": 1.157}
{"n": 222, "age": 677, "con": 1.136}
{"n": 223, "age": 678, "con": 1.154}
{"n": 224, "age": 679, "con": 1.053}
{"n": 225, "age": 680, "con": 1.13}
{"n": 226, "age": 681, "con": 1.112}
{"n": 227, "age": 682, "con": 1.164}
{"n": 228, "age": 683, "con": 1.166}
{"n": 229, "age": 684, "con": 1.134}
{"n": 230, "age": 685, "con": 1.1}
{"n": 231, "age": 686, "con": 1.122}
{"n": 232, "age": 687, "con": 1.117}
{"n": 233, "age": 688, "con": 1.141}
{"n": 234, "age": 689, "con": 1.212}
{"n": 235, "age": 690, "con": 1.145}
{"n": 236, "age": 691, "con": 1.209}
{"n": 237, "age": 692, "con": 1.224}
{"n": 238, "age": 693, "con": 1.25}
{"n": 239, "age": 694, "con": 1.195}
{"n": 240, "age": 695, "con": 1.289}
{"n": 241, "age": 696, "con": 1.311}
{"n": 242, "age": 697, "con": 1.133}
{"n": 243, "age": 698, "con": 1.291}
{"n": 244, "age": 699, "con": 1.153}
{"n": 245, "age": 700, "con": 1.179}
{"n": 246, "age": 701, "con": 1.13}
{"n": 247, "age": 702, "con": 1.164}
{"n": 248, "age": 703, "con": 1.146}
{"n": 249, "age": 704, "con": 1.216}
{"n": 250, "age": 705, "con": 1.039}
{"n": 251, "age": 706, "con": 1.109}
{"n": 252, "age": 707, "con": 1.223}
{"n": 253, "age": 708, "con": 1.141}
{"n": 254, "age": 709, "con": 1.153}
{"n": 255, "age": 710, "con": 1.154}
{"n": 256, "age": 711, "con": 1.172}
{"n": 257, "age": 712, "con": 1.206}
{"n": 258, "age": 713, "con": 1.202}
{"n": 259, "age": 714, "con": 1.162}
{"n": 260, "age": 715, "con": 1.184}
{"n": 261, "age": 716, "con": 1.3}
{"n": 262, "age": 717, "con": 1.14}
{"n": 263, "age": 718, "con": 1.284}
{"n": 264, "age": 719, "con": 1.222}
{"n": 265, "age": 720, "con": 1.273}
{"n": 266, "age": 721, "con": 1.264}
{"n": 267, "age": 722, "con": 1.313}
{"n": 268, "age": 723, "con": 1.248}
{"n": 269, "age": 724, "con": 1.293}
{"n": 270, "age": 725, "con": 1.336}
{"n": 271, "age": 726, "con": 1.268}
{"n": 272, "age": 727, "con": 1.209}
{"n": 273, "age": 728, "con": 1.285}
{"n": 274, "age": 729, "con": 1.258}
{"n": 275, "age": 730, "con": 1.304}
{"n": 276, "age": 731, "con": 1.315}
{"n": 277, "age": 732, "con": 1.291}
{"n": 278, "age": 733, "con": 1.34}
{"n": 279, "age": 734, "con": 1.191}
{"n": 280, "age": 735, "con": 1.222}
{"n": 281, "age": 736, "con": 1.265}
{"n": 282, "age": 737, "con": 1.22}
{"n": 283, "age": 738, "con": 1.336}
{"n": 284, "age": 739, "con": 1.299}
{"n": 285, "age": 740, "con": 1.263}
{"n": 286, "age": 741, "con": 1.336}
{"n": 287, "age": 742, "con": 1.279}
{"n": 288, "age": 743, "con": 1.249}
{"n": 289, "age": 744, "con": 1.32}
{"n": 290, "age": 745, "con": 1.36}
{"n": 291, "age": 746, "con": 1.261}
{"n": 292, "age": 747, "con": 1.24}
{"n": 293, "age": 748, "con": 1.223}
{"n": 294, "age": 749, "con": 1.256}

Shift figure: 1.6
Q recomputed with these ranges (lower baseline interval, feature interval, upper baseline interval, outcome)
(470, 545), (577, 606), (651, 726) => -0.1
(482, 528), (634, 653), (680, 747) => 1.6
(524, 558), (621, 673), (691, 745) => 6.2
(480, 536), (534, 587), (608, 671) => -3.6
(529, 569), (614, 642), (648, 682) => 1.6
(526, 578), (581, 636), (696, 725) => 4.7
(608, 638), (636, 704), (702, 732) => 2.2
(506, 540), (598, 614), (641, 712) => 0.4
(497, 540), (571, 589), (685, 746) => 0.7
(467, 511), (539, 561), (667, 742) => -2.7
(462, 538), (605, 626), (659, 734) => 0.8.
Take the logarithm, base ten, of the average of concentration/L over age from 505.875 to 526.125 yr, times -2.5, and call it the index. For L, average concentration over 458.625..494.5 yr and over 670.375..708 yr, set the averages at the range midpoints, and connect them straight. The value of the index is -0.15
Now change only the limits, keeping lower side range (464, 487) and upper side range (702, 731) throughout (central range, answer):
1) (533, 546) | -0.209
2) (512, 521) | -0.151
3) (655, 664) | 0.067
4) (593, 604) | -0.063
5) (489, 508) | -0.116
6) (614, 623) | 0.021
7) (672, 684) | 0.063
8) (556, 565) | -0.151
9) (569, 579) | -0.128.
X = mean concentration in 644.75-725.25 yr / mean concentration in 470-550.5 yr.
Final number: 0.9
